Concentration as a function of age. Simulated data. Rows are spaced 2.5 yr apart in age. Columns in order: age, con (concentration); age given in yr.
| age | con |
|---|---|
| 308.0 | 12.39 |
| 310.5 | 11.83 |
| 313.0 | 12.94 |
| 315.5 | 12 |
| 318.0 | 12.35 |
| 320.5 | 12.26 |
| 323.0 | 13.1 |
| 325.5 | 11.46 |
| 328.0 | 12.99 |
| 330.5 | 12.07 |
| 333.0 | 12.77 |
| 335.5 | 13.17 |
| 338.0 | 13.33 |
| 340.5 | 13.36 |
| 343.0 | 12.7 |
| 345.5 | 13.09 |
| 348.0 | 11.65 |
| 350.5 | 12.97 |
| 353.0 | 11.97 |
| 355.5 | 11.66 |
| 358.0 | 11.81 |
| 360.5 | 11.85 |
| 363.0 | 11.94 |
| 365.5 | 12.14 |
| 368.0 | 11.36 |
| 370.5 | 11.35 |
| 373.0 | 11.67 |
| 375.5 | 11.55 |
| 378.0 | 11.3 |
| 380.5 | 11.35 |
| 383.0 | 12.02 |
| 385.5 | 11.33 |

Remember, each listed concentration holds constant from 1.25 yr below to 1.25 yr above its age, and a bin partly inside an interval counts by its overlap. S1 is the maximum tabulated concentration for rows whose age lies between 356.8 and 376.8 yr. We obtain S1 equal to 12.14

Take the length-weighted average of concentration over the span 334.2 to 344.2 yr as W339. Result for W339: 13.1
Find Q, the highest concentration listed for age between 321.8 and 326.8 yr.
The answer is 13.1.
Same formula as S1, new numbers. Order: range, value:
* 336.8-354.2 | 13.36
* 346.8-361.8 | 12.97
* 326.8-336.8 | 13.17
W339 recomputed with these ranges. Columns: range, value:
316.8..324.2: 12.6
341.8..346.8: 12.9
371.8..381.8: 11.5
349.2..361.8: 12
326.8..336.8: 12.8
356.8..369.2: 11.8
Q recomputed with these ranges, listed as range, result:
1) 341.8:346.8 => 13.09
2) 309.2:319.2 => 12.94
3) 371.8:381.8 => 11.67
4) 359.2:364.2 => 11.94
